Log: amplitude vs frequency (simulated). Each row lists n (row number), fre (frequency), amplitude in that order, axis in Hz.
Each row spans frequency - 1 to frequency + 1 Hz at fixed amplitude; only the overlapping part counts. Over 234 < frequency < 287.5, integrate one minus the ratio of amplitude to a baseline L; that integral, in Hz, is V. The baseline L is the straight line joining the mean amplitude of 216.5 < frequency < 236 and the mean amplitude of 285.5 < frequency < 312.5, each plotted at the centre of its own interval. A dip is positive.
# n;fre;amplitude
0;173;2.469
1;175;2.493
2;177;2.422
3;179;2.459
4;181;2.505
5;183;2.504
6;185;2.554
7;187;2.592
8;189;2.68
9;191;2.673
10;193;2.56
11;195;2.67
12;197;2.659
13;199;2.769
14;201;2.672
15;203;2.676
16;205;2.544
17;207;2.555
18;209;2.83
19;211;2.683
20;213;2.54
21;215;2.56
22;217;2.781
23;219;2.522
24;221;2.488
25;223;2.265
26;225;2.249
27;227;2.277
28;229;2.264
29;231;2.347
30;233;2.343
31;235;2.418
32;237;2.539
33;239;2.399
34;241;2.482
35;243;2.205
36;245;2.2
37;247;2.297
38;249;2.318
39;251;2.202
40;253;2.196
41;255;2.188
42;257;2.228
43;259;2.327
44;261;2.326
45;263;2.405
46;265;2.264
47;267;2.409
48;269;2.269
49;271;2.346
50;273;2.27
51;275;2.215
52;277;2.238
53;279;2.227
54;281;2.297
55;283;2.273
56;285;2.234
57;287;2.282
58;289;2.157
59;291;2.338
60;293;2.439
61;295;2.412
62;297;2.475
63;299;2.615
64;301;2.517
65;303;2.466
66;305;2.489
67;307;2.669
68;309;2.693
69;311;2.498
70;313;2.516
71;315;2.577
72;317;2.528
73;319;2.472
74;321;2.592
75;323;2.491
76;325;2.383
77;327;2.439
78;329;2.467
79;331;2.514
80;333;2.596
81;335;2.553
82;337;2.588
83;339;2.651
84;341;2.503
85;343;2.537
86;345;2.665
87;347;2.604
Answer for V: 2.7 Hz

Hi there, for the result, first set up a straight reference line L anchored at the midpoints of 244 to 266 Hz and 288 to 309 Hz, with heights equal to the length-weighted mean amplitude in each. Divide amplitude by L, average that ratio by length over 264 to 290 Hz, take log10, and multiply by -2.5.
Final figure 0.05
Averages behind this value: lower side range 2.27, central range 2.27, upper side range 2.47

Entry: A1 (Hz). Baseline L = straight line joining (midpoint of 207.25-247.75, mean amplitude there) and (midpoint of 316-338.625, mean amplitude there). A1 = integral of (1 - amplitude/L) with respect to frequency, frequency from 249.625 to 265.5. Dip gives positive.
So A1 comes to 1.2 Hz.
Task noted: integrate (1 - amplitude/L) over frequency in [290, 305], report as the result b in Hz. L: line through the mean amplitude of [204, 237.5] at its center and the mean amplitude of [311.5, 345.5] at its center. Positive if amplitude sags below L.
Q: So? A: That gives 0.3 Hz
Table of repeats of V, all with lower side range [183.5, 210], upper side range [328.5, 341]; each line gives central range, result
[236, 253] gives 1.9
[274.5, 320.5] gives 2.9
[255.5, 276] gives 2.4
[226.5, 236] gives 1.1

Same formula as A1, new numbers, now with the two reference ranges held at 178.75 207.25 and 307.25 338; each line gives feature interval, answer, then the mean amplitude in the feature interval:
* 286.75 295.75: 0.79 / 2.33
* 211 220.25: -0.04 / 2.61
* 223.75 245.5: 2.05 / 2.34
